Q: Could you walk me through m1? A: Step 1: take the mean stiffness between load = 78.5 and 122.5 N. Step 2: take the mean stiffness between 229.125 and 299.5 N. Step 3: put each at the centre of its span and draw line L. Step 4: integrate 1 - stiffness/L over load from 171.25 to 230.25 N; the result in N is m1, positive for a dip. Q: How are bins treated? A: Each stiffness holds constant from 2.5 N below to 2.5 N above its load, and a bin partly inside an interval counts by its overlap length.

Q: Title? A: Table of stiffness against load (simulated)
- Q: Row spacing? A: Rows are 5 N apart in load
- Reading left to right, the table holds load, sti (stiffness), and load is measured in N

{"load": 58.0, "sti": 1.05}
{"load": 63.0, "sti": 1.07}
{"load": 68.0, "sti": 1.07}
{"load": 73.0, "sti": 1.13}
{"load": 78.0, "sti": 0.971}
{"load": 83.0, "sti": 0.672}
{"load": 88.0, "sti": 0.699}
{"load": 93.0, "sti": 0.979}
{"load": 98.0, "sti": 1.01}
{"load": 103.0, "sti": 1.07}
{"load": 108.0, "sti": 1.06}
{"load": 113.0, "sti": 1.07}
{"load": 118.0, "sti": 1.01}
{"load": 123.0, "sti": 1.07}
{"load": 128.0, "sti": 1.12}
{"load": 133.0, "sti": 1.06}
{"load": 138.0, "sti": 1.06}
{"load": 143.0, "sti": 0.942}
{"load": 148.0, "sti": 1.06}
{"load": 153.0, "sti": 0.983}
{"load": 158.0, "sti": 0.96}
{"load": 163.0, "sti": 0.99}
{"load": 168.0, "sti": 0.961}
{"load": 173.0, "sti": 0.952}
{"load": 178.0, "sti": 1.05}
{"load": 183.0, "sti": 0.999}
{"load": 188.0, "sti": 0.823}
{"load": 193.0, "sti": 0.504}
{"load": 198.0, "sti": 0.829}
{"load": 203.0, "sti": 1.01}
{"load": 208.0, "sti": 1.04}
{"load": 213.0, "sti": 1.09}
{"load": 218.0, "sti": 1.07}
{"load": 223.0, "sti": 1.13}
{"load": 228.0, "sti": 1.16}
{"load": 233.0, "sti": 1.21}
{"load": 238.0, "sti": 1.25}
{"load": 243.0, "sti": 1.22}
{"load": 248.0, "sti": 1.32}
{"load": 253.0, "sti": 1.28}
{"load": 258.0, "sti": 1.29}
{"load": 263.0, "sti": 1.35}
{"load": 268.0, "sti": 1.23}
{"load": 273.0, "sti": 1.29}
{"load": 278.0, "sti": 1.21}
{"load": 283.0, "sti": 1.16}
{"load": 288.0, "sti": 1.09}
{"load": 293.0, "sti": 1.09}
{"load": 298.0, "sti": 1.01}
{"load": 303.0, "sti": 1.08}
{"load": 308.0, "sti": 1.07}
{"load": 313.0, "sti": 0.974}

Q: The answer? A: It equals 7.7 N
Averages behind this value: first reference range 0.953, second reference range 1.22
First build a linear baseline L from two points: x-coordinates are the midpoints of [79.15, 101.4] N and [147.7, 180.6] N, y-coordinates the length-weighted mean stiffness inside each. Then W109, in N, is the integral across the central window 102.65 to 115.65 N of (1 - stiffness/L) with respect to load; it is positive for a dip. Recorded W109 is -2.6 N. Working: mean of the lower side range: 0.857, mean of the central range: 1.07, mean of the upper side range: 0.989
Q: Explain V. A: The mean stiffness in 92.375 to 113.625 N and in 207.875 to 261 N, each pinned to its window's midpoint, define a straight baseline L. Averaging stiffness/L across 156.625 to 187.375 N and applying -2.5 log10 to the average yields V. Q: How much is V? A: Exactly 0.15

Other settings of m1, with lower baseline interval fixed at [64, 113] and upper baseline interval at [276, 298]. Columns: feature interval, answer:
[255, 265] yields -2.0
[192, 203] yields 3.0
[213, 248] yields -3.2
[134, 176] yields 1.2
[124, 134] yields -0.9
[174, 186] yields 0.4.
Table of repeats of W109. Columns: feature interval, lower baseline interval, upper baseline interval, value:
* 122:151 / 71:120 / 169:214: -3.2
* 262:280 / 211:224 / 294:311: -3.3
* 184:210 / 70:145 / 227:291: 6.7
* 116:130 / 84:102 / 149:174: -2.1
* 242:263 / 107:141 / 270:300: -3.0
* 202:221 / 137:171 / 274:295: 0.0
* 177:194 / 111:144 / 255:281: 4.2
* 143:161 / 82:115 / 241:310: 0.5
